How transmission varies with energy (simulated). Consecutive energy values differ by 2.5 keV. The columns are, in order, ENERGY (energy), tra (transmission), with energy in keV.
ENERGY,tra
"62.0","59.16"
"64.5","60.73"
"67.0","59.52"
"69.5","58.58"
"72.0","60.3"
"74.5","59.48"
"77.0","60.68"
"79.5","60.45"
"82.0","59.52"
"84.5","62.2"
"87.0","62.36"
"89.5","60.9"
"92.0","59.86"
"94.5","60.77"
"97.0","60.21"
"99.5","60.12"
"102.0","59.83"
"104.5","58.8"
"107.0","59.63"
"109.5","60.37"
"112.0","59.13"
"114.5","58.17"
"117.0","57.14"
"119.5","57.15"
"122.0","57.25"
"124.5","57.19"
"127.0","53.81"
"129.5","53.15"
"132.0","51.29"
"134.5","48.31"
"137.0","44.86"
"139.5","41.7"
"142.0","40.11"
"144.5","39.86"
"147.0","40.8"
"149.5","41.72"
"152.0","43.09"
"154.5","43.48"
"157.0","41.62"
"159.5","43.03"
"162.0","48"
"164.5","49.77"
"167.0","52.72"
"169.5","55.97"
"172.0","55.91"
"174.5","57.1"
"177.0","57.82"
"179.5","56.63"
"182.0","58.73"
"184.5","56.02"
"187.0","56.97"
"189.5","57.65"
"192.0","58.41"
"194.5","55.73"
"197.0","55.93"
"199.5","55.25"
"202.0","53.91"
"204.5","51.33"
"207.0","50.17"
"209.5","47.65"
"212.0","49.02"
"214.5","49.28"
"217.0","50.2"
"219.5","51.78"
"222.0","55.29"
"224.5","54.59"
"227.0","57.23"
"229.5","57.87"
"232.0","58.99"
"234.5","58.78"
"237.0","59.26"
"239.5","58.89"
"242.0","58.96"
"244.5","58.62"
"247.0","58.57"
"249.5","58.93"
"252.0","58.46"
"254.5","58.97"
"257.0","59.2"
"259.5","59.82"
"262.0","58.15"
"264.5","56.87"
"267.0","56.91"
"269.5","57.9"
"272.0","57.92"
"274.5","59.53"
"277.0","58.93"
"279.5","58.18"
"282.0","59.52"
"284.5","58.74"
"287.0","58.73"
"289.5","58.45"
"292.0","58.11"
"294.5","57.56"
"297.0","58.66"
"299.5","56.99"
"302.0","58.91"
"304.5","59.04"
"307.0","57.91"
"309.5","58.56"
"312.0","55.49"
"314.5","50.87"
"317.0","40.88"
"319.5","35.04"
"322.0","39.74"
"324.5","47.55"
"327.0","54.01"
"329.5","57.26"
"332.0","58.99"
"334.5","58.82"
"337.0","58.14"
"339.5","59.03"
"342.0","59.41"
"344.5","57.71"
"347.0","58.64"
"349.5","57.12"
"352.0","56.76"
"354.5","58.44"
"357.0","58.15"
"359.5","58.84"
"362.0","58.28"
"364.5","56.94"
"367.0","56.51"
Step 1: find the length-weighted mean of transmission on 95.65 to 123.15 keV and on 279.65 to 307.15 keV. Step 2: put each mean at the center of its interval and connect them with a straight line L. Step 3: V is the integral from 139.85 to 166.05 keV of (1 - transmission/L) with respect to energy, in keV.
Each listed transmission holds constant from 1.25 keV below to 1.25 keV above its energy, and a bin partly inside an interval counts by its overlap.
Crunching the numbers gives 6.9 keV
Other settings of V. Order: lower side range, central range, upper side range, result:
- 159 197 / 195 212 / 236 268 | 1.2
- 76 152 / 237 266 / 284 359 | -1.8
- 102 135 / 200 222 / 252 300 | 2.6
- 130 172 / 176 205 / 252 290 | -3.7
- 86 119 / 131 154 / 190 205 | 5.7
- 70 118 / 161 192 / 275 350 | 1.5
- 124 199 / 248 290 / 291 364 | -3.8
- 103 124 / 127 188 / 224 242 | 9.6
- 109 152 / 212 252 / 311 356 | -3.4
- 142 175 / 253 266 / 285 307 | -0.8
